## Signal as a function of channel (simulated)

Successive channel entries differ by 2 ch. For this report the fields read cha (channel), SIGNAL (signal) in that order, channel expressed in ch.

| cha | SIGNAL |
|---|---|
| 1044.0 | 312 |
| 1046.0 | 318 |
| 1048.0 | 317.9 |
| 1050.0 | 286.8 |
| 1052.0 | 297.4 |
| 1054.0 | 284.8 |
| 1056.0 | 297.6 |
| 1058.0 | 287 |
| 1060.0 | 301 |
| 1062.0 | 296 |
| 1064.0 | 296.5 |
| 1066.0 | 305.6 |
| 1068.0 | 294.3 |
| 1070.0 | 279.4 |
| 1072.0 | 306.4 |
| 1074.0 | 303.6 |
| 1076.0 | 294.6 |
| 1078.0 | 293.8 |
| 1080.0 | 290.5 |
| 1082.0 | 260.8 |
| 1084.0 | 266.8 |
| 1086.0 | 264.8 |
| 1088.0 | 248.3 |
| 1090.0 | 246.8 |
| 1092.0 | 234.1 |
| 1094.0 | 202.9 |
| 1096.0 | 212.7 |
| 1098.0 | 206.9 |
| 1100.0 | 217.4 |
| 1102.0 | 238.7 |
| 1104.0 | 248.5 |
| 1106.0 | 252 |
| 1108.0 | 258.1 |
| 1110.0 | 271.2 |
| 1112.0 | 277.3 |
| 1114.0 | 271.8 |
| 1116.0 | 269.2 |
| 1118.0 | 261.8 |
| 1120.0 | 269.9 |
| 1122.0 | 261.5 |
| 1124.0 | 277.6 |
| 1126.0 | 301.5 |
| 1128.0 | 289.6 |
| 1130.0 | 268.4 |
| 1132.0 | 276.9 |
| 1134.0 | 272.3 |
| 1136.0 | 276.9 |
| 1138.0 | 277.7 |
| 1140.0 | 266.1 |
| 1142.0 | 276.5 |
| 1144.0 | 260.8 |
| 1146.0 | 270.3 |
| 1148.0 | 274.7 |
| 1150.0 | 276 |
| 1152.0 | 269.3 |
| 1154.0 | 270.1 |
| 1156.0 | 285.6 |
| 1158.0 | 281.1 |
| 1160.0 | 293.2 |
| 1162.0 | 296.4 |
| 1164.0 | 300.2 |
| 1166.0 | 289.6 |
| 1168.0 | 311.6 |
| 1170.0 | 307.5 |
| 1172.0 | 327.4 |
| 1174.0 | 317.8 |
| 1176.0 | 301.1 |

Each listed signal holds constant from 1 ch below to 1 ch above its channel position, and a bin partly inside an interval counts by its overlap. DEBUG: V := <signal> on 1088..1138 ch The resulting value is 257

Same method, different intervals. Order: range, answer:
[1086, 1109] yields 235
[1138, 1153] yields 271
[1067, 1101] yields 260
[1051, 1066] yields 295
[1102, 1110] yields 253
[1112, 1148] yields 274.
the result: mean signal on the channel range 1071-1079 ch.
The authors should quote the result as 300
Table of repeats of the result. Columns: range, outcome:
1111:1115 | 275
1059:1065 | 298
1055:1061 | 295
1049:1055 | 290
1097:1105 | 228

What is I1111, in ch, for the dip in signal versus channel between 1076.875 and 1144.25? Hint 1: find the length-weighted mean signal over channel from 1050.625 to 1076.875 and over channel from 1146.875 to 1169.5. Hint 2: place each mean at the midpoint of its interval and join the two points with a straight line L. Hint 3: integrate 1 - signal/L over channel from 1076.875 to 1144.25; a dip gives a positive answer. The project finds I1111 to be 7.0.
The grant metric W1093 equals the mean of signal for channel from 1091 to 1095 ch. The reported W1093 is 218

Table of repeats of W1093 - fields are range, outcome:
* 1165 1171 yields 303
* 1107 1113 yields 269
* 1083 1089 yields 260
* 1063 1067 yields 301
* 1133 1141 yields 273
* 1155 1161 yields 287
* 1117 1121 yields 266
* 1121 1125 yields 270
